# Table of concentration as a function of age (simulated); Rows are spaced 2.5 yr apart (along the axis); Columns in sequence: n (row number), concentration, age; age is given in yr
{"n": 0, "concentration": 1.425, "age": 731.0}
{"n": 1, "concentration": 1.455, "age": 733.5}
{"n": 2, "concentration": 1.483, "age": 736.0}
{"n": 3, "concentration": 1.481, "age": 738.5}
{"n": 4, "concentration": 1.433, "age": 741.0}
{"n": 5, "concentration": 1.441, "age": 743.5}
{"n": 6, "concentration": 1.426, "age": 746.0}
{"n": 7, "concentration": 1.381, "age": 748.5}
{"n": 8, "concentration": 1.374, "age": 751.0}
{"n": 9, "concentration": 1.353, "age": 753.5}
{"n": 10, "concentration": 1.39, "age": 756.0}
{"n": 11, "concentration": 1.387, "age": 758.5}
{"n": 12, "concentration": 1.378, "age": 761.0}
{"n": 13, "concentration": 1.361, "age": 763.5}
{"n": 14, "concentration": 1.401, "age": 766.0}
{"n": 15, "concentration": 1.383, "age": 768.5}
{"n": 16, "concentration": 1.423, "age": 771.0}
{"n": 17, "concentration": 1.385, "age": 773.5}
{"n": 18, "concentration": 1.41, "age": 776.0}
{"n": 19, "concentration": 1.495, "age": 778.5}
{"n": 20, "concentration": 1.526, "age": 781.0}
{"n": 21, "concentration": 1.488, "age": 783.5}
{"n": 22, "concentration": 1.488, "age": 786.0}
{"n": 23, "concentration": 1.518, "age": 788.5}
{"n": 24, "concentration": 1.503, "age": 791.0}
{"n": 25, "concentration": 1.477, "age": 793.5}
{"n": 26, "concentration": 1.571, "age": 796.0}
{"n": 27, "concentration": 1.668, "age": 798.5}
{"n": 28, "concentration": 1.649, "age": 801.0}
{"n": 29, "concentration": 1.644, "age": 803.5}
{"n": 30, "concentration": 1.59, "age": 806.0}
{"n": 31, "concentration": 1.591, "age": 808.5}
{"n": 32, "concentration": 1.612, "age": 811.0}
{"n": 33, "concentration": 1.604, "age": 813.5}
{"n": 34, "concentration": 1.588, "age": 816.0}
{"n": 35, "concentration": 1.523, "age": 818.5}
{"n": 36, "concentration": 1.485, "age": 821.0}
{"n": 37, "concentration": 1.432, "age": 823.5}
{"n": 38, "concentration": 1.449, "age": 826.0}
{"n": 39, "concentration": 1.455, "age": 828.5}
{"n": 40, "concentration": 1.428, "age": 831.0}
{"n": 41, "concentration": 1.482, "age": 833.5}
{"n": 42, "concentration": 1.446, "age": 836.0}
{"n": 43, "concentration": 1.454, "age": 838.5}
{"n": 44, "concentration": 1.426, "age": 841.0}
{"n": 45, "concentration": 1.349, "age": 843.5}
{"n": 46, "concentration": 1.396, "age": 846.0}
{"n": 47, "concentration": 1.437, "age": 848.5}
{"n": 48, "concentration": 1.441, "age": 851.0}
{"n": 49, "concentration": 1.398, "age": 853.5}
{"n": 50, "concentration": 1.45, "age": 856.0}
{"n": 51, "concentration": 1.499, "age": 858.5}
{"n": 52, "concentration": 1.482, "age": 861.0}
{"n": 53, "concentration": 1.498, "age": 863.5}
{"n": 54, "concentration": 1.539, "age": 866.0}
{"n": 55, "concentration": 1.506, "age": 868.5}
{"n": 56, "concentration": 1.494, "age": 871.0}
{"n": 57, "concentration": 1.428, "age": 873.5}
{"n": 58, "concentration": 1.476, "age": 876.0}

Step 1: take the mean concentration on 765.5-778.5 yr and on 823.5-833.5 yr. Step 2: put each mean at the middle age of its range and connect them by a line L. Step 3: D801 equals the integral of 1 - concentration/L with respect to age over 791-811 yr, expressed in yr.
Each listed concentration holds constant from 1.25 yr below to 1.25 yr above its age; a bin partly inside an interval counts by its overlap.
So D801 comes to -2.3 yr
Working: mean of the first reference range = 1.41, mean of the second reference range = 1.45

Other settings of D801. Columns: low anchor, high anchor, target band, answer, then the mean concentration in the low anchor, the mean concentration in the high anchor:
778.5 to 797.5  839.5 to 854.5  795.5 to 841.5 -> -2.3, 1.51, 1.41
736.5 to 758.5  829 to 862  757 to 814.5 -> -3.2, 1.41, 1.44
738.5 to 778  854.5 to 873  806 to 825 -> -1.3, 1.4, 1.49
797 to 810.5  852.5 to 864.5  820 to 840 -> 1.2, 1.63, 1.47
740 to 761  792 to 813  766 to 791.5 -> 0.8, 1.4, 1.6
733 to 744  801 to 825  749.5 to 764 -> 1.1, 1.46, 1.57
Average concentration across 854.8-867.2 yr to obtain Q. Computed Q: 1.49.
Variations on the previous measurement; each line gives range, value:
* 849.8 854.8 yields 1.42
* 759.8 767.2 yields 1.38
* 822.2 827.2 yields 1.44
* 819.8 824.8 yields 1.46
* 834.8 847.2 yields 1.41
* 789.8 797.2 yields 1.52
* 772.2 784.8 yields 1.46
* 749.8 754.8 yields 1.36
